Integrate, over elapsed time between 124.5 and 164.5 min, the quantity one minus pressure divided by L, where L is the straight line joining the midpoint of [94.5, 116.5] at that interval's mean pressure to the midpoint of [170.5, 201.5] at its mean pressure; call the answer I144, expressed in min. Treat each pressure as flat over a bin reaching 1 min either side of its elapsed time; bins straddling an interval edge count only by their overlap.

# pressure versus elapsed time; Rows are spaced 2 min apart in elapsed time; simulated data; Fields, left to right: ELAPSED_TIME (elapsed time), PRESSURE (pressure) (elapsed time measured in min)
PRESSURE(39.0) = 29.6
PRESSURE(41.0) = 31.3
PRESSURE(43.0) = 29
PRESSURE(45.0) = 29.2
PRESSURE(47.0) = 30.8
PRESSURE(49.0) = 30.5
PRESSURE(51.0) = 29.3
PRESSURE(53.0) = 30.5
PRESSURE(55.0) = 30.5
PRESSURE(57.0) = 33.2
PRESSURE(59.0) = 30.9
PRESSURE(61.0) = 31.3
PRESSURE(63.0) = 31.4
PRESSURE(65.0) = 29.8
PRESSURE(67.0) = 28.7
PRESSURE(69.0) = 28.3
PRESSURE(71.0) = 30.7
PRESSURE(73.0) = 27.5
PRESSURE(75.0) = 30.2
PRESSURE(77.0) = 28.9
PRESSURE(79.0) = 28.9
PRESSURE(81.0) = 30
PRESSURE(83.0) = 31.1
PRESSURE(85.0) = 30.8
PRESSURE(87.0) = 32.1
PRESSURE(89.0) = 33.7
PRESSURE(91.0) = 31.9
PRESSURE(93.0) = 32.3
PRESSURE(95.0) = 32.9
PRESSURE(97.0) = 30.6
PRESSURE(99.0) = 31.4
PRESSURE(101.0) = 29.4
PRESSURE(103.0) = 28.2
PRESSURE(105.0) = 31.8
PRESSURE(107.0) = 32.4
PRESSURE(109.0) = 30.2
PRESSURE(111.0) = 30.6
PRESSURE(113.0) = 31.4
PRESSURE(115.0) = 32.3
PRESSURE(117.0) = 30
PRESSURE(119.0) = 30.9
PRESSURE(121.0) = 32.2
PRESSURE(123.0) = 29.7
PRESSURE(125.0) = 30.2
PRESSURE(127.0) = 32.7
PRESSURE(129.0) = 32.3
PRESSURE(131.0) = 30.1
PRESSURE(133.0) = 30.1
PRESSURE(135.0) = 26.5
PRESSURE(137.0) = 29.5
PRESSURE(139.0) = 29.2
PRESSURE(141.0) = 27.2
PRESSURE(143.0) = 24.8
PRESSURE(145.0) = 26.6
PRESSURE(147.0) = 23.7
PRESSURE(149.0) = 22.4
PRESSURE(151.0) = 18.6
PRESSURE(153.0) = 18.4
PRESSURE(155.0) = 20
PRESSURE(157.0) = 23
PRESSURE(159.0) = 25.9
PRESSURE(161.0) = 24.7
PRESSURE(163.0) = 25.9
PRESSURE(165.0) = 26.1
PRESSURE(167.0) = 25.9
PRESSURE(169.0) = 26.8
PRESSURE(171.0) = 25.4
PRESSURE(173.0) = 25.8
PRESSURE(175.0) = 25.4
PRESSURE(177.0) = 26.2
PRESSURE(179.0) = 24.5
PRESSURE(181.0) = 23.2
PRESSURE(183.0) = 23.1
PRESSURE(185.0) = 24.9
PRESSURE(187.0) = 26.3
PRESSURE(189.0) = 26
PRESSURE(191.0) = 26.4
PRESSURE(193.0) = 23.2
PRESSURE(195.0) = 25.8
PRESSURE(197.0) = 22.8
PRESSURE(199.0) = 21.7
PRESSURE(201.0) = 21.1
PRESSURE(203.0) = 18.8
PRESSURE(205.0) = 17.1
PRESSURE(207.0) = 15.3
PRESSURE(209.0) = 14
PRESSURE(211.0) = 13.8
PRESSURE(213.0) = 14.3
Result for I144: 2.7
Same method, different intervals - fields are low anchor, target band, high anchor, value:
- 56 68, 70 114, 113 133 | 0.3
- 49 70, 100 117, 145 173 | -2.3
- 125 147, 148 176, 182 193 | 3.1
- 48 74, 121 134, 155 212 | -2.3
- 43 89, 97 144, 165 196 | -3.8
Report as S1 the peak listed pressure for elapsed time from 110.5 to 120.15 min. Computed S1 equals 32.3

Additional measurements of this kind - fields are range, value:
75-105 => 33.7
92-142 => 32.9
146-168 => 26.1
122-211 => 32.7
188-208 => 26.4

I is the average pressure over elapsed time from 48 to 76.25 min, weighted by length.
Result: 30.2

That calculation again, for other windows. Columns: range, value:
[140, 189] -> 24.4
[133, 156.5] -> 24.5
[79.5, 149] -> 30.1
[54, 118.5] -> 30.7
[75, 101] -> 31.1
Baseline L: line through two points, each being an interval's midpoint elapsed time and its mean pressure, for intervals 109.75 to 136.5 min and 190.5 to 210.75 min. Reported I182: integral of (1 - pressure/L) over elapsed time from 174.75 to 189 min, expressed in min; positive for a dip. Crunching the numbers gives -1.3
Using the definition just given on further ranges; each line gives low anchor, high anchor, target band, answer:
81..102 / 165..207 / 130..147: 0.0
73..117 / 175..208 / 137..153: 1.4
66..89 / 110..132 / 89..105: -0.4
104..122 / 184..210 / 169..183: -0.5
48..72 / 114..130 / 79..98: -0.5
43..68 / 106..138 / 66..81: 0.7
